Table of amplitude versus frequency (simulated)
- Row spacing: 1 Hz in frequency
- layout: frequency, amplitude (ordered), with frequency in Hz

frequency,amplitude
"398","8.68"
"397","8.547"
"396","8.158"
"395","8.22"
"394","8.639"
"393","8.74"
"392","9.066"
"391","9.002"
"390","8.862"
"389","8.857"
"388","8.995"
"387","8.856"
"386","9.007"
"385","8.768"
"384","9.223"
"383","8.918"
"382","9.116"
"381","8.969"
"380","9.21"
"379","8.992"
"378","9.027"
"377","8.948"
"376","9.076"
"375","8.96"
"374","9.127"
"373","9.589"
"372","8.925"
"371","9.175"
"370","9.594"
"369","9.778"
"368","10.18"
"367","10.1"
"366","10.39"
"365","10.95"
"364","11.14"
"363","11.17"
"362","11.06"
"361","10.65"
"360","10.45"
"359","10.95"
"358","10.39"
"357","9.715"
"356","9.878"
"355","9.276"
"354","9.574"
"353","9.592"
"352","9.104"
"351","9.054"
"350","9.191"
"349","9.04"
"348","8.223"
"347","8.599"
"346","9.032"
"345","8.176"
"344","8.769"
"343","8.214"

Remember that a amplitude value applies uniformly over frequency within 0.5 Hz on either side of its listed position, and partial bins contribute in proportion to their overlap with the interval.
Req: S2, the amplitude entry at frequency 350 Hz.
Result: 9.191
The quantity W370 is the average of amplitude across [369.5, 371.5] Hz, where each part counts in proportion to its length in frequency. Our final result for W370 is 9.38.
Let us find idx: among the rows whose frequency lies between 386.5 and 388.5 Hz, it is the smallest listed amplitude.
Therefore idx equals 8.856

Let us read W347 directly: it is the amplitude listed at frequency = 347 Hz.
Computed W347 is 8.599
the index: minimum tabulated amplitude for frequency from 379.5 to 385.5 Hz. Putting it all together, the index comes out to 8.768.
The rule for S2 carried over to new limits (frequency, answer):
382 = 9.116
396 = 8.158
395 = 8.22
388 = 8.995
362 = 11.06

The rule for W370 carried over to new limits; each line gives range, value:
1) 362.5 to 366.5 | 10.9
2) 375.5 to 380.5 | 9.05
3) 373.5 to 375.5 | 9.04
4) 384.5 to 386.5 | 8.89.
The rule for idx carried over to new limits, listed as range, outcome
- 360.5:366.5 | 10.39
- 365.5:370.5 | 9.594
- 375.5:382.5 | 8.948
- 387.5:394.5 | 8.639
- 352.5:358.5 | 9.276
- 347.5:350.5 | 8.223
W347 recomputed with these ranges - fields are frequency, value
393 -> 8.74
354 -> 9.574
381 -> 8.969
